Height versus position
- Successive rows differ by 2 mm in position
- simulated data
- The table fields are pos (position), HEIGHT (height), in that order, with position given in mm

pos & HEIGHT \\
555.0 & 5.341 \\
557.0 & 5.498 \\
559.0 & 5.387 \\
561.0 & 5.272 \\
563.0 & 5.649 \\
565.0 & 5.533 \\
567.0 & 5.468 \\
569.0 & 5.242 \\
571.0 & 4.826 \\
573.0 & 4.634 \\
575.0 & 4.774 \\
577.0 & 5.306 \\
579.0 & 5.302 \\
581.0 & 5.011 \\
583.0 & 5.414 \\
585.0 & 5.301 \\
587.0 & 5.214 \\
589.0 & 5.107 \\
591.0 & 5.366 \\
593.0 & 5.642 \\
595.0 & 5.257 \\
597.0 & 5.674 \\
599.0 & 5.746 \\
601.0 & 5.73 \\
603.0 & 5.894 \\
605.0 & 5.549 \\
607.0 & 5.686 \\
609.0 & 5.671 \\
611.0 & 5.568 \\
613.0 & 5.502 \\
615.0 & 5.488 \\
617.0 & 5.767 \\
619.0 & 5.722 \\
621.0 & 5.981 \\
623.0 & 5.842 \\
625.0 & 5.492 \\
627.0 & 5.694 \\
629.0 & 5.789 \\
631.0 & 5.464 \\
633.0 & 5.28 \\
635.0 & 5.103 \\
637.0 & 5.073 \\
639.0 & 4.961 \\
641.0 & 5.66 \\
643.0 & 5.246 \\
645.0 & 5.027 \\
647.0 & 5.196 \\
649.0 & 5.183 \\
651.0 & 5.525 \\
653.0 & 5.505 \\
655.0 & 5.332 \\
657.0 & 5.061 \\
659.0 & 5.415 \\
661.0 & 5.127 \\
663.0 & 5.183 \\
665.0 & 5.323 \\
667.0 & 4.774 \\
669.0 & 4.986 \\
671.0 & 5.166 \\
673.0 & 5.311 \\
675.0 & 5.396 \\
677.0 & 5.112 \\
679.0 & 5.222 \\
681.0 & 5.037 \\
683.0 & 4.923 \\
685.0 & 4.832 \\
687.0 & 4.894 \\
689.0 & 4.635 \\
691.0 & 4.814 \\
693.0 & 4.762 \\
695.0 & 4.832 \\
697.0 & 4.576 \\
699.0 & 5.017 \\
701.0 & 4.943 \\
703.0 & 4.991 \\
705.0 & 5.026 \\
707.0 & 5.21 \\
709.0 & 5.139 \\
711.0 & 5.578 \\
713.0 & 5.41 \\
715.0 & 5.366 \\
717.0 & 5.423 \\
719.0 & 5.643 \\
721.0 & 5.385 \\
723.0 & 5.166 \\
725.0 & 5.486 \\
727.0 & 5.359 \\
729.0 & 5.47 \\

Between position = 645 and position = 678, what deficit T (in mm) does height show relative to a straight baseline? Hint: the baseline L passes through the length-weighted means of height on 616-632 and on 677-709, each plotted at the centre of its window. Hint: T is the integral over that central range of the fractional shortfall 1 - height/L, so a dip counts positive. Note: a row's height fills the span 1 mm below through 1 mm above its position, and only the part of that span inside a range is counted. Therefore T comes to 0.4 mm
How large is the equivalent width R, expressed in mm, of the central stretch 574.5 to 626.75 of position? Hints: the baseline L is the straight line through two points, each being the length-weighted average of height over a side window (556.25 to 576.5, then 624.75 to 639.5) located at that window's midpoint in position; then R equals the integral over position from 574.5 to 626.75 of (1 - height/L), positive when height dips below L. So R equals -2.08 mm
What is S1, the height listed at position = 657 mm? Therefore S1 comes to 5.061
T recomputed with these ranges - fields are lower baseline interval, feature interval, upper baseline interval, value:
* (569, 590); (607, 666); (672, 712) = -4.32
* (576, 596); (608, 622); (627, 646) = -0.97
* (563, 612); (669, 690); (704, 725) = 1.19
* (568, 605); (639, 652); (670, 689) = -0.30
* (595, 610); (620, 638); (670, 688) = -0.15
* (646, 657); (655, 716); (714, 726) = 3.33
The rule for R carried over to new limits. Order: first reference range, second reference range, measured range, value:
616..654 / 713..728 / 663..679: 0.8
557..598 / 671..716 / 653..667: -0.3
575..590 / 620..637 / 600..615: -0.7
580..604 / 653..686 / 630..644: 0.0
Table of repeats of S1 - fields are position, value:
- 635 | 5.103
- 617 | 5.767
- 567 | 5.468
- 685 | 4.832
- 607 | 5.686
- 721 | 5.385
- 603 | 5.894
